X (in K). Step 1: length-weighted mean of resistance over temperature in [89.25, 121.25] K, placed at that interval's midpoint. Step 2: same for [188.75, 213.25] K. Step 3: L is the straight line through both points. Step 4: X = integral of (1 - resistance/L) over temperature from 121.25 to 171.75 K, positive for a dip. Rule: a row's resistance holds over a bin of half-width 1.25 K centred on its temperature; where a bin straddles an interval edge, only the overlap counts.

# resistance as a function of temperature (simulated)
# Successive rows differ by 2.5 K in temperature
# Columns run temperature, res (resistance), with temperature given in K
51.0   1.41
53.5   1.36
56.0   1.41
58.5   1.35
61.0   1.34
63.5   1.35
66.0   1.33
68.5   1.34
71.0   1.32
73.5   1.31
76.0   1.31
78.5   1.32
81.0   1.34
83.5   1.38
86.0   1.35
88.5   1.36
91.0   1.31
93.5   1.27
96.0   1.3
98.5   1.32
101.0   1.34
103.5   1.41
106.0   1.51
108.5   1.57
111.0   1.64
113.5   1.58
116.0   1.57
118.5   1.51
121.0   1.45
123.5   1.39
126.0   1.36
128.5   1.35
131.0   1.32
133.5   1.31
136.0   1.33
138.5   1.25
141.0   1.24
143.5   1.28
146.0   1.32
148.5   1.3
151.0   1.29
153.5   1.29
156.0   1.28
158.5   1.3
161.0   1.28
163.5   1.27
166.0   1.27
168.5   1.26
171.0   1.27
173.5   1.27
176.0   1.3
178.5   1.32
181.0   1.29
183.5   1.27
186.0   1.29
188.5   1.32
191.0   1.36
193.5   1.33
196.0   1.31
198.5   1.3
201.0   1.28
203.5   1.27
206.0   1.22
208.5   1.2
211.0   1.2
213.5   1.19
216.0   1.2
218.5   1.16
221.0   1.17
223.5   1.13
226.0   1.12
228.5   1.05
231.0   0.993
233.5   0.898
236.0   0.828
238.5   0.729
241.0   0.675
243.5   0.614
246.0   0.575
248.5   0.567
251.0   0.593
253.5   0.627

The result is 2.53 K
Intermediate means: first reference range 1.44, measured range 1.3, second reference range 1.27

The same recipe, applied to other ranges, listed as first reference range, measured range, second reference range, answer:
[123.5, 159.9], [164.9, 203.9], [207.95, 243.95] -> -4.7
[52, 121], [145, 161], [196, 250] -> -1.1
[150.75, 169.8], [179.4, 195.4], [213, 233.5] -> -1.4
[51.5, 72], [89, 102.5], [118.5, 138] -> 0.5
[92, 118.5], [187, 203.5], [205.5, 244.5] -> -2.7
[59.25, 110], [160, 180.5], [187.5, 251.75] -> -2.1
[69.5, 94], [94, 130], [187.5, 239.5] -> -4.4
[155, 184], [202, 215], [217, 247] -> -2.0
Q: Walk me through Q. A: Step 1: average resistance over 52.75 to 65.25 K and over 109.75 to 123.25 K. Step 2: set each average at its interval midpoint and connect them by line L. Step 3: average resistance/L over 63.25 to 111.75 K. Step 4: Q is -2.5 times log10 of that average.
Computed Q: 0.06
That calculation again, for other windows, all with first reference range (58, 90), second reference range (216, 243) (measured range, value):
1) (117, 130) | -0.157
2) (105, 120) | -0.244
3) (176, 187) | -0.188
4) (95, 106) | -0.071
